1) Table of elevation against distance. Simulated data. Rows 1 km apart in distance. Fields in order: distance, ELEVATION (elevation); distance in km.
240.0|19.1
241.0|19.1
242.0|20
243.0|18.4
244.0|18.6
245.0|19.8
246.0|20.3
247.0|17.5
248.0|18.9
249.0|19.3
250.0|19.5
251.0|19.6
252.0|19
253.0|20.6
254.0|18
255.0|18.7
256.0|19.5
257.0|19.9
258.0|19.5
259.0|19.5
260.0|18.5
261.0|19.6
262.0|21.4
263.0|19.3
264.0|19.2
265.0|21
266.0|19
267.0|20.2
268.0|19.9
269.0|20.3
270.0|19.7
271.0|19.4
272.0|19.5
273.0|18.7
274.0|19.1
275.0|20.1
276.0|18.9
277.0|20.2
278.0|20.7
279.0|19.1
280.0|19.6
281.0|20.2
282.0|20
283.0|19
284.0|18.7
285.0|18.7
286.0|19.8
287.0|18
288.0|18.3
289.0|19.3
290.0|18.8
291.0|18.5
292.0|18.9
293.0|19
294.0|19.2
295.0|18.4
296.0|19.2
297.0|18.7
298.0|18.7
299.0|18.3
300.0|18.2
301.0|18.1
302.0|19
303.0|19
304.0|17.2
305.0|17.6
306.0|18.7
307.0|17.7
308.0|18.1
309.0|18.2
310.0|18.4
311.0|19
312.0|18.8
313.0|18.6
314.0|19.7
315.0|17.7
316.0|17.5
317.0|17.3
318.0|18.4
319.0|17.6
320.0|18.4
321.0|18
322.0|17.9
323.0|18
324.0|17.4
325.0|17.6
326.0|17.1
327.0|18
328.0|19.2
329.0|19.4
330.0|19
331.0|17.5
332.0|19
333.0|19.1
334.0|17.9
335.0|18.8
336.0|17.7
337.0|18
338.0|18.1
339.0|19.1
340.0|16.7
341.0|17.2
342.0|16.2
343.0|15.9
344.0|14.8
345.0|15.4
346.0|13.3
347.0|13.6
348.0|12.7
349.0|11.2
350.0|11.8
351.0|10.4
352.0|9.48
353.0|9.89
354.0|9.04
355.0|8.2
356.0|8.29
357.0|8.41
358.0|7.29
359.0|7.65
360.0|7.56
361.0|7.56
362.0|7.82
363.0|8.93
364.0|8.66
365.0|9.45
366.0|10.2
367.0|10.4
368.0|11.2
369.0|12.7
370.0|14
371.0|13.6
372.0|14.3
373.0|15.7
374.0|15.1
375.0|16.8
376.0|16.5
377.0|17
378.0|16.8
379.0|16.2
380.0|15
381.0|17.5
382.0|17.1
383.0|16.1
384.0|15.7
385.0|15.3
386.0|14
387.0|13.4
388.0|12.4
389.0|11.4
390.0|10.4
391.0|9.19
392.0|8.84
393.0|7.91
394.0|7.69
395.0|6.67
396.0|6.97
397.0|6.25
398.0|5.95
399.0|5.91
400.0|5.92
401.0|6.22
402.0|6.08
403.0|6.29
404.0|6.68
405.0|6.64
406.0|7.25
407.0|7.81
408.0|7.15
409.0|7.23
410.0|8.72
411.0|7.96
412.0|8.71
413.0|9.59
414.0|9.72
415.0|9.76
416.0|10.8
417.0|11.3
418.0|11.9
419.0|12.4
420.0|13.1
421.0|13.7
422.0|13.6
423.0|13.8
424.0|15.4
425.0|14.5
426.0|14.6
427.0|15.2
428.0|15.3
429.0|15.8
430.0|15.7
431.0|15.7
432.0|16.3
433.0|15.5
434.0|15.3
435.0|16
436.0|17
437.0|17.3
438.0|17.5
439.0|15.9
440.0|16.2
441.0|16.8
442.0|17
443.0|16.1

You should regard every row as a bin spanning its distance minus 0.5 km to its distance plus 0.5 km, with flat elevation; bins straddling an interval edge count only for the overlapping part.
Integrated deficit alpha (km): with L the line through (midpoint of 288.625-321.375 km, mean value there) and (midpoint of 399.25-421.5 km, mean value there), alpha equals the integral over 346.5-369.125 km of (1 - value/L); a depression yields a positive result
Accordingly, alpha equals 6.6 km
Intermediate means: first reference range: 18.4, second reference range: 8.83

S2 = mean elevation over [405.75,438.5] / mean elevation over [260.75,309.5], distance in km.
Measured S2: 0.7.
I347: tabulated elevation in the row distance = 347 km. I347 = 13.6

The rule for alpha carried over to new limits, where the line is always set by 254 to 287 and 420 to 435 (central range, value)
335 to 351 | 1.90 km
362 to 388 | 4.05 km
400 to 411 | 6.07 km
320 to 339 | -0.43 km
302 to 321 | 0.13 km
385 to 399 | 5.80 km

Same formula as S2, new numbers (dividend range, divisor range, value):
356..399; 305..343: 0.64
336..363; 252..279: 0.62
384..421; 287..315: 0.49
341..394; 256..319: 0.65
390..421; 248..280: 0.43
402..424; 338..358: 0.77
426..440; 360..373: 1.48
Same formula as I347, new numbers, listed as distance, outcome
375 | 16.8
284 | 18.7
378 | 16.8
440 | 16.2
